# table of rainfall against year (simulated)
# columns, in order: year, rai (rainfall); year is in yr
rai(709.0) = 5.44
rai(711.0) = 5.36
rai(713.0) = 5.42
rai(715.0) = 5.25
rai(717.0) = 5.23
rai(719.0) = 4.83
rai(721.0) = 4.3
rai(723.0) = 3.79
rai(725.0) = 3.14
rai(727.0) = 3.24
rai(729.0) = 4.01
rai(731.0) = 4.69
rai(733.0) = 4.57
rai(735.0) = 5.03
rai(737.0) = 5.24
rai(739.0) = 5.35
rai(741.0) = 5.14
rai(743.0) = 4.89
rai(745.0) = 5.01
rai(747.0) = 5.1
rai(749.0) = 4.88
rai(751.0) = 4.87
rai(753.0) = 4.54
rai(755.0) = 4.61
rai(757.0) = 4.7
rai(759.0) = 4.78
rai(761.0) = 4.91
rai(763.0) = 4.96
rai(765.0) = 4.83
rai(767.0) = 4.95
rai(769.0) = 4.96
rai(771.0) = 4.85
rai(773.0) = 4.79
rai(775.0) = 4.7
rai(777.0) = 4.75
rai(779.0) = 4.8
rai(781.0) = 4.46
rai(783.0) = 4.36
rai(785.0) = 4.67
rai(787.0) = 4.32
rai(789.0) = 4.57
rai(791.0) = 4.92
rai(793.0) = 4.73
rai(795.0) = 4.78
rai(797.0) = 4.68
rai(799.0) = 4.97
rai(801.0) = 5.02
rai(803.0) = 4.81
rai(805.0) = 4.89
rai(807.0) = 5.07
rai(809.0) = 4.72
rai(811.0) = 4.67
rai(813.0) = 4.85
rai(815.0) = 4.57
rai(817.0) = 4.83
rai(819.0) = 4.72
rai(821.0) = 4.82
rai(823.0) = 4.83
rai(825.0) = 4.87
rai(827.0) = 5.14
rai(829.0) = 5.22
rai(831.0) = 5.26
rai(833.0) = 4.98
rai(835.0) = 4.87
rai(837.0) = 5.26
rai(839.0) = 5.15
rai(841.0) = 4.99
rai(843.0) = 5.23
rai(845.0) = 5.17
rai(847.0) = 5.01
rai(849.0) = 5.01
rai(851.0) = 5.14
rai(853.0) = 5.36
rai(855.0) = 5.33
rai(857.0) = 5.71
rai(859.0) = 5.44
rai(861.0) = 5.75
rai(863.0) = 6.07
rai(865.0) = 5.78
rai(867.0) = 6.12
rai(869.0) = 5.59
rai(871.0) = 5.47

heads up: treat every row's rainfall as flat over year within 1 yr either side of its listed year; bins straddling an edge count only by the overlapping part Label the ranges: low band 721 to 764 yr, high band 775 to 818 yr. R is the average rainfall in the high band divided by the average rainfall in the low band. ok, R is 1.02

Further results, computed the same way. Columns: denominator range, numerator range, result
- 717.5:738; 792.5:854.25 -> 1.15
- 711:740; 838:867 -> 1.17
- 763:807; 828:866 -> 1.11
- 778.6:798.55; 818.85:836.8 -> 1.08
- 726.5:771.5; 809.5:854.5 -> 1.04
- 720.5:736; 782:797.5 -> 1.13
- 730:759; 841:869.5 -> 1.11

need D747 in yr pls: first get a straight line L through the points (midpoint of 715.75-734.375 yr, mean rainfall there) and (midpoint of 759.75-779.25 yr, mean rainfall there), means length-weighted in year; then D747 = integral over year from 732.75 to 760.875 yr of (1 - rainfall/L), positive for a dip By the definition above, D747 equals -2.4 yr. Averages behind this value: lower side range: 4.23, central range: 4.92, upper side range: 4.85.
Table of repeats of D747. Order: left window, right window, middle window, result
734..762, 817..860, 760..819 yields 2.9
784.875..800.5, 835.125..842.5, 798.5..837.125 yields 0.2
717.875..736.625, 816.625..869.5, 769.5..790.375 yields 0.2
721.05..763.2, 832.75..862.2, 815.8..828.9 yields 0.5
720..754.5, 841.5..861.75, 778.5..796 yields 1.0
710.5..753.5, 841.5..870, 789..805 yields 0.9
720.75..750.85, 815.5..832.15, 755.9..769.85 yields -0.5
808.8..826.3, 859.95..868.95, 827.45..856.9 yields 1.1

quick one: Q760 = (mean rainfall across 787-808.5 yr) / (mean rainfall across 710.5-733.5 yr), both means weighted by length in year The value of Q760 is 1.08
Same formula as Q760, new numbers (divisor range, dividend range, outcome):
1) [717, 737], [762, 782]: 1.12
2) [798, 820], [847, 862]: 1.11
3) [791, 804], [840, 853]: 1.06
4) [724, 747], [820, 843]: 1.10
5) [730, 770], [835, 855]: 1.05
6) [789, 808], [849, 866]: 1.14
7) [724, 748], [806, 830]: 1.05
